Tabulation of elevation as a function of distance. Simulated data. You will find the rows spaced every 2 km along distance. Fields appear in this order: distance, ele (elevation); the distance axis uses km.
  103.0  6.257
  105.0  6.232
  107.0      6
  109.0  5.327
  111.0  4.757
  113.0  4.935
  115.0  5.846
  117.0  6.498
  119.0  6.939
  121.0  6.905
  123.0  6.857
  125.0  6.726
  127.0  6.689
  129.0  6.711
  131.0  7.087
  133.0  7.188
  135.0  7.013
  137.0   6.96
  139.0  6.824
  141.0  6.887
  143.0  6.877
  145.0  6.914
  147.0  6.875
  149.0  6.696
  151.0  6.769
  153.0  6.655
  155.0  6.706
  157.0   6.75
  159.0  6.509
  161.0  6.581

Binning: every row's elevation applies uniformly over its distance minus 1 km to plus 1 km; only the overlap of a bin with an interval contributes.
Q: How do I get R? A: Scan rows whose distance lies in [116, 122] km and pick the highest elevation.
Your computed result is 6.939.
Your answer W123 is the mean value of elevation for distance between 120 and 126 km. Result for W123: 6.83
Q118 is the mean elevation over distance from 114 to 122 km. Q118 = 6.55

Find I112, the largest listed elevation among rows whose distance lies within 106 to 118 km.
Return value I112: 6.498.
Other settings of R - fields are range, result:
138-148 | 6.914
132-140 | 7.188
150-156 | 6.769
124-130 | 6.726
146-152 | 6.875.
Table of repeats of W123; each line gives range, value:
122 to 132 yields 6.81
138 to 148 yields 6.88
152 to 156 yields 6.68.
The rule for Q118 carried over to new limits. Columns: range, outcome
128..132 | 6.9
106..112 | 5.36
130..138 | 7.06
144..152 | 6.81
